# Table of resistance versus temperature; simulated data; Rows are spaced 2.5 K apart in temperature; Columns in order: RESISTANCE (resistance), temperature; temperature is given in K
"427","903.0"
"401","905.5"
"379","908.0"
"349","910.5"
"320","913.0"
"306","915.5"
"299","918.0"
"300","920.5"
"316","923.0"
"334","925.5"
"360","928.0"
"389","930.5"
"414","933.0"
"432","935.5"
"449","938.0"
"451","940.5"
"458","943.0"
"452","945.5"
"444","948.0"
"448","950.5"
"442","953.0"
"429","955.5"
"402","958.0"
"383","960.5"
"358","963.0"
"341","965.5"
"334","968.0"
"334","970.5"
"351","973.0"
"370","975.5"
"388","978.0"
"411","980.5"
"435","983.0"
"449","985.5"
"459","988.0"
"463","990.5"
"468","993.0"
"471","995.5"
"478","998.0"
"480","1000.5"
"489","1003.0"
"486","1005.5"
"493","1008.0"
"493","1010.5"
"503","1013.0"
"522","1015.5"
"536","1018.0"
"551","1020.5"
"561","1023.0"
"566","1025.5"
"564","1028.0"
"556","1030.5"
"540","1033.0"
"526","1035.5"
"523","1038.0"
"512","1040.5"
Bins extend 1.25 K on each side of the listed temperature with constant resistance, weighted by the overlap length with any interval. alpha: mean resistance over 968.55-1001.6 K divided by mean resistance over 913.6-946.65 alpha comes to 1.12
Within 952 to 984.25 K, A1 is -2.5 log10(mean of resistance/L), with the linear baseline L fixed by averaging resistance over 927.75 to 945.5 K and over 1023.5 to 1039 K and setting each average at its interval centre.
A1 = 0.22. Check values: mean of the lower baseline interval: 427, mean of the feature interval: 382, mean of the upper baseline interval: 547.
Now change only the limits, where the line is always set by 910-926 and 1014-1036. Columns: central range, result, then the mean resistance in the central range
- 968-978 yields 0.22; 354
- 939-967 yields -0.08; 418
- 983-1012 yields 0.03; 474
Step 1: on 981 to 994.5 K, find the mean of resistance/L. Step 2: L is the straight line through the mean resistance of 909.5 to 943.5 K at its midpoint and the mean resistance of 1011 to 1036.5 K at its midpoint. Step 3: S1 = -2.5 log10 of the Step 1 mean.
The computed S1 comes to 0.06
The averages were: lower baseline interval 368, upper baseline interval 541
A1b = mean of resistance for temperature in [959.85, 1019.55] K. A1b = 438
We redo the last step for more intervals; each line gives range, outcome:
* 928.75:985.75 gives 406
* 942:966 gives 418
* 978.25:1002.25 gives 455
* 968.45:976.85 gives 350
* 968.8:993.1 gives 409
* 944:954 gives 447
